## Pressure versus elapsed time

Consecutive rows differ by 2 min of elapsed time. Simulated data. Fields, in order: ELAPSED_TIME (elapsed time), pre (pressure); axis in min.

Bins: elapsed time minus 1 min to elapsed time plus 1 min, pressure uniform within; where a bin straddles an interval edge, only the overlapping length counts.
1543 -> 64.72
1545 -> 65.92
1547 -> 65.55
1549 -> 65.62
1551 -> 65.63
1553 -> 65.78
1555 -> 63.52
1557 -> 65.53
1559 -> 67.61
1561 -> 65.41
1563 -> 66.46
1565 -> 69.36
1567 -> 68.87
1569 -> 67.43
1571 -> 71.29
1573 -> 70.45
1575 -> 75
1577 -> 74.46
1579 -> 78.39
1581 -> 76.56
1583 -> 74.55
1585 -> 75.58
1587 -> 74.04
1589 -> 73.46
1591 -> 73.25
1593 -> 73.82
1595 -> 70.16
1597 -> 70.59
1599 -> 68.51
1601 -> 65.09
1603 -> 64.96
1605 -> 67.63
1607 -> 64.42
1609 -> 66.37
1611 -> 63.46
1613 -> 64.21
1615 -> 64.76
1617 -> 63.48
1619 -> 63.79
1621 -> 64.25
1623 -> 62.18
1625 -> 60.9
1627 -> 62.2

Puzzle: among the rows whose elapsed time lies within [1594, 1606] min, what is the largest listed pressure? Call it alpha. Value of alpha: 70.59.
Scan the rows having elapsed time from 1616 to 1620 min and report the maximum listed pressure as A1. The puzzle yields 63.79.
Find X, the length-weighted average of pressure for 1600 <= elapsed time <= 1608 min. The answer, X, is 65.5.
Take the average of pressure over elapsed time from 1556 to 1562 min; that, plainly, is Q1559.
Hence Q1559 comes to 66.2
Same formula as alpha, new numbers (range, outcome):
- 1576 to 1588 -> 78.39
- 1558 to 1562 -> 67.61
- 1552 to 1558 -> 65.78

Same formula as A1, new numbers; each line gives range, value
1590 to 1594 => 73.82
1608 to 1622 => 66.37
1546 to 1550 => 65.62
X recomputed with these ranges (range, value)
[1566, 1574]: 69.5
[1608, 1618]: 64.5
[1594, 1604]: 67.9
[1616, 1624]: 63.4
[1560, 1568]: 67.5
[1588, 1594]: 73.5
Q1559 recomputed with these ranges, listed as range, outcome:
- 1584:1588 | 74.8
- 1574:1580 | 75.9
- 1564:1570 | 68.6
